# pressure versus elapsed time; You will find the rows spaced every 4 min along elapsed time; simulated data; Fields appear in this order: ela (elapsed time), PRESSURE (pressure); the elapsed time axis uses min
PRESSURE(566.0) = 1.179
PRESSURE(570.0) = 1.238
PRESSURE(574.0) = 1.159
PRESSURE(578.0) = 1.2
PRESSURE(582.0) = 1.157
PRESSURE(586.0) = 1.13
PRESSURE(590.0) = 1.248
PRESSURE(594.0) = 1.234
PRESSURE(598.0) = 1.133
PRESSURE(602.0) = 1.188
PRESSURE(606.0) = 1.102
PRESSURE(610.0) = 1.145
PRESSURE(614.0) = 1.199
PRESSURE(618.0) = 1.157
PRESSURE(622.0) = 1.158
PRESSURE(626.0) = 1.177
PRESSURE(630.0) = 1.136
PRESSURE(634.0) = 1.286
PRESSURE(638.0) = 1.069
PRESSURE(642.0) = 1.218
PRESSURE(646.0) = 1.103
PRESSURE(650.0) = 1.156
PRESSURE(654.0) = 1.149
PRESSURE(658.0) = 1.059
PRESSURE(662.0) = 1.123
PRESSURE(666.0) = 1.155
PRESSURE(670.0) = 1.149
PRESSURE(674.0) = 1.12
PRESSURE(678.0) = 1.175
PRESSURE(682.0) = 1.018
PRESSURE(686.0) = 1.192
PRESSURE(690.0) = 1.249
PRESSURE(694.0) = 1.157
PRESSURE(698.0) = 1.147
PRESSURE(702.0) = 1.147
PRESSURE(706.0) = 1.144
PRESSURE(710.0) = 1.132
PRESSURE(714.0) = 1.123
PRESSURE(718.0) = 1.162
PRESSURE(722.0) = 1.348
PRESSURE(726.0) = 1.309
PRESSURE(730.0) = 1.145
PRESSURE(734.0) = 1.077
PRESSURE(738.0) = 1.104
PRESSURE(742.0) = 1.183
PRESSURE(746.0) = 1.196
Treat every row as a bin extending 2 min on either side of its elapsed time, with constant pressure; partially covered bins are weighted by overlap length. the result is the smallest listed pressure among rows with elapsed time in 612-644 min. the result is 1.069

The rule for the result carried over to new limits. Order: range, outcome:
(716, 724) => 1.162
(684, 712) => 1.132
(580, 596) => 1.13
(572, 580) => 1.159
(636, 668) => 1.059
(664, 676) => 1.12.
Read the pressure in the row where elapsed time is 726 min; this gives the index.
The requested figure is 1.309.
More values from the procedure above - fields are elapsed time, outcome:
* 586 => 1.13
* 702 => 1.147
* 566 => 1.179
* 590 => 1.248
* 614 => 1.199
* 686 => 1.192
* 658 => 1.059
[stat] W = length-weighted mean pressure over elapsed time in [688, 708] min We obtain 1.17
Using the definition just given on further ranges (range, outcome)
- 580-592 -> 1.18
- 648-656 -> 1.15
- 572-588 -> 1.16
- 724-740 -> 1.16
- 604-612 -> 1.12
